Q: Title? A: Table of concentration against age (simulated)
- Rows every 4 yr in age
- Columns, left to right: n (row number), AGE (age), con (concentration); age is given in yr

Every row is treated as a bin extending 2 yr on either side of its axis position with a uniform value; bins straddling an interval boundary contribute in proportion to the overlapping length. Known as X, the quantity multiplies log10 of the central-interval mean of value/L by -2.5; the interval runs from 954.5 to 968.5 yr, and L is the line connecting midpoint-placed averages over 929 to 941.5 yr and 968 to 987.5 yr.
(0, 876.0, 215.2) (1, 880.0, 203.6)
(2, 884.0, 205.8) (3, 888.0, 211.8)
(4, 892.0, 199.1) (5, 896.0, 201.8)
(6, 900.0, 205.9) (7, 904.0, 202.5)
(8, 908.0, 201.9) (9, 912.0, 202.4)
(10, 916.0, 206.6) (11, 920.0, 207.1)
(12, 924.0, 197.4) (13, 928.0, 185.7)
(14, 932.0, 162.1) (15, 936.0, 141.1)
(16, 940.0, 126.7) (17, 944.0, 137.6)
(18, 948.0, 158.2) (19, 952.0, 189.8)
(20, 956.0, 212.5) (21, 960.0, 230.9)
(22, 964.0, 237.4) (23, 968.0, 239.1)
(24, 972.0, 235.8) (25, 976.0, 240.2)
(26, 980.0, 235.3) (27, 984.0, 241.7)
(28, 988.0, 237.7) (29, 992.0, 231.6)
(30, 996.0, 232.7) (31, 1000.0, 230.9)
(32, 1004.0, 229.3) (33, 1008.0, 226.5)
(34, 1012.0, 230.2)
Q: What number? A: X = -0.13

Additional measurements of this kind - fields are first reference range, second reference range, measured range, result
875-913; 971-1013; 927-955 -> 0.35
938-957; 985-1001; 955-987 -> -0.18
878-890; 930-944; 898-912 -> -0.12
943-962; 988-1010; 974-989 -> -0.11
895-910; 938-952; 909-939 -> -0.05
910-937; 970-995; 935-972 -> 0.13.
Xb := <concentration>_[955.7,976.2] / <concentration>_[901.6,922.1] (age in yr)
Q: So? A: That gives 1.14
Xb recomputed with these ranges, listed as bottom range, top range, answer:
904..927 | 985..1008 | 1.15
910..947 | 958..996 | 1.36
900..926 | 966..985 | 1.17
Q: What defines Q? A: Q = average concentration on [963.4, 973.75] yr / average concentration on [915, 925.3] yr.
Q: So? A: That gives 1.16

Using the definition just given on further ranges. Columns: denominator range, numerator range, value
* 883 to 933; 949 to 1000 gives 1.15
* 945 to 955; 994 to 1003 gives 1.33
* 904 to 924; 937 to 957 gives 0.79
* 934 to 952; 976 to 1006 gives 1.60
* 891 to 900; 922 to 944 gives 0.79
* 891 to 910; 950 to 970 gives 1.10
